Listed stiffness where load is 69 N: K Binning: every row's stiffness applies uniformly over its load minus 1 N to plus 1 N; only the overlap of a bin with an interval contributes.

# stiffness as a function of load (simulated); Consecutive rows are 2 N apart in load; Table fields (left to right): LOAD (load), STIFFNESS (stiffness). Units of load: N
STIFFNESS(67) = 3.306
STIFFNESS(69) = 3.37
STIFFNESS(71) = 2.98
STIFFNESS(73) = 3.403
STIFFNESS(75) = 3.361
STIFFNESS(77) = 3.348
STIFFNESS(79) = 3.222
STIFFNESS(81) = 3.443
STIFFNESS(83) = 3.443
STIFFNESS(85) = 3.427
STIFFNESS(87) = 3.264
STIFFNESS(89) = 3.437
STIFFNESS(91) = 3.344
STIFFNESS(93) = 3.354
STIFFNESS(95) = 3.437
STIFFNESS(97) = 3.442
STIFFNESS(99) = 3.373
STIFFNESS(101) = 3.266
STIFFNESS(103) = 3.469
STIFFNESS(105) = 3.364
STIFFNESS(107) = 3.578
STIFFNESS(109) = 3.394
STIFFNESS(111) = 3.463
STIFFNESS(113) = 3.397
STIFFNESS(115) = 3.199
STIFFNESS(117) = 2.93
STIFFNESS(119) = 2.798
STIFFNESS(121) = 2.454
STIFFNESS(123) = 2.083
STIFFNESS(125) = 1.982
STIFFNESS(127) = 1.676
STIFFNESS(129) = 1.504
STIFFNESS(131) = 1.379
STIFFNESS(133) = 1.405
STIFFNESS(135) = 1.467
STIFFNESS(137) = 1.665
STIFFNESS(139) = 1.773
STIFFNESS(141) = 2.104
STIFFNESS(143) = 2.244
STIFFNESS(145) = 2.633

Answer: 3.37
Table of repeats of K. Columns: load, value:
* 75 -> 3.361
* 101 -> 3.266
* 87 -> 3.264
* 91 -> 3.344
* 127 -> 1.676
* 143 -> 2.244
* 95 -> 3.437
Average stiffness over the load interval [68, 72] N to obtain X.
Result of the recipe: 3.17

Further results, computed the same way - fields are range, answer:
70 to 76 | 3.25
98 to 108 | 3.41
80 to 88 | 3.39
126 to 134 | 1.49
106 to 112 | 3.48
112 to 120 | 3.08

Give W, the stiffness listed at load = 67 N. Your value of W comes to 3.306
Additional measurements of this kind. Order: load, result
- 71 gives 2.98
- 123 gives 2.083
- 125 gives 1.982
